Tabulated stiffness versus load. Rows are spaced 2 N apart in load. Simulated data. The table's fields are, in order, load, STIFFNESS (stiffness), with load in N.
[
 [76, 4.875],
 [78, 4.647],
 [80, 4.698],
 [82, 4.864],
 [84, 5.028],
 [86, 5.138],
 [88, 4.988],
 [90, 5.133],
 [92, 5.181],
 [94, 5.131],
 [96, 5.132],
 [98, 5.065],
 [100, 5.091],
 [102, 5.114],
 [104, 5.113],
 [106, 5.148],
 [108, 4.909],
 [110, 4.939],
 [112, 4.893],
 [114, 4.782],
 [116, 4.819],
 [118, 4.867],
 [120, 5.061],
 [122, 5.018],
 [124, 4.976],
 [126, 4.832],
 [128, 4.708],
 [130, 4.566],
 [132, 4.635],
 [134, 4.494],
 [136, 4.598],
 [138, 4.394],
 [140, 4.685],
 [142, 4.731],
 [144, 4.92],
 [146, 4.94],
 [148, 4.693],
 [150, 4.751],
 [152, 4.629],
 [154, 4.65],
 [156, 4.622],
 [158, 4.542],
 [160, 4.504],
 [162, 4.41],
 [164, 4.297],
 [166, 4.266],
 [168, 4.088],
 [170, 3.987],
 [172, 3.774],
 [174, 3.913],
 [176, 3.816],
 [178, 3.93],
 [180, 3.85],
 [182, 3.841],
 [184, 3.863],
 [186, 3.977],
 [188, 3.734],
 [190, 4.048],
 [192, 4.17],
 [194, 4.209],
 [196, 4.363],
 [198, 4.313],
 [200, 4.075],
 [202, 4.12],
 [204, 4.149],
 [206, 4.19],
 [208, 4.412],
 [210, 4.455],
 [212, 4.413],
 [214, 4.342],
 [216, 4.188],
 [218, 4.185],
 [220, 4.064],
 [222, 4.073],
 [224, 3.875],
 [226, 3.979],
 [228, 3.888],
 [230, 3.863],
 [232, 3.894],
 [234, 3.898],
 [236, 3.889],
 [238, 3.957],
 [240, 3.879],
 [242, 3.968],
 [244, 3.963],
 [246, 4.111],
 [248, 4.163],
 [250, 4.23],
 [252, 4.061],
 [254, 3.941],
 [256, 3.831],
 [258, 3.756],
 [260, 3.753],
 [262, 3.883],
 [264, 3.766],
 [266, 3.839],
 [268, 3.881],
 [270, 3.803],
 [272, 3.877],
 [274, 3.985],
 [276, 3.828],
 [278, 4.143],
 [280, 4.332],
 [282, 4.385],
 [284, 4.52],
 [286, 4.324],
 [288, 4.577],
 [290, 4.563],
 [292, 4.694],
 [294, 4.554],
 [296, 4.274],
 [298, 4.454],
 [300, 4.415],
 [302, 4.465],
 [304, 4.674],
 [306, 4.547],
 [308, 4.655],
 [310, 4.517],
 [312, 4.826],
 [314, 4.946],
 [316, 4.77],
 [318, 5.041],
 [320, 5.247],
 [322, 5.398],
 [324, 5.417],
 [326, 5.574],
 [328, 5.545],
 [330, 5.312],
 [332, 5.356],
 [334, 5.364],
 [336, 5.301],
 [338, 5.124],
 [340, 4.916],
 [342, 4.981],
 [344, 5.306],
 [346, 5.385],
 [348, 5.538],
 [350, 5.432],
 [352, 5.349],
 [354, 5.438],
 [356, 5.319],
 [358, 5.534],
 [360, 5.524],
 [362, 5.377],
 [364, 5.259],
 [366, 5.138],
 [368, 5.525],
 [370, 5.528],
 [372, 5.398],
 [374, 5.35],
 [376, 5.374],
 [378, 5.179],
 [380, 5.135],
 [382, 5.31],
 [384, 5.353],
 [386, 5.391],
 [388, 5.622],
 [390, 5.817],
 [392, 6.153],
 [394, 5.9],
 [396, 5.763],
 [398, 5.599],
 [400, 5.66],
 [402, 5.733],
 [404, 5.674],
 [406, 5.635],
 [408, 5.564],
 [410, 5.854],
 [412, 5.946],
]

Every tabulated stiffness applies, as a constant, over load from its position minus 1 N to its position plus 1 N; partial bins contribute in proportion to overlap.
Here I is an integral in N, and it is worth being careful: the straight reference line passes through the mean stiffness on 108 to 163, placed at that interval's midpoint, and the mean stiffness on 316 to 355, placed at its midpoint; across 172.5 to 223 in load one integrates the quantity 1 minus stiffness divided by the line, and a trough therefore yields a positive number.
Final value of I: 8.3 N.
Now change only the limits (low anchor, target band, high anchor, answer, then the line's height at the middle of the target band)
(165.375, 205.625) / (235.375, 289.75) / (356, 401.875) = 6.83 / 4.61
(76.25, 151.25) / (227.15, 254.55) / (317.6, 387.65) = 6.13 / 5.13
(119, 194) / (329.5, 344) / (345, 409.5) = 0.28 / 5.3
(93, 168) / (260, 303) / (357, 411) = 8.39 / 5.22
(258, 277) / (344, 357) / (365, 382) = -1.04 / 5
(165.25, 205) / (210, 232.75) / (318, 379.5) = 1.18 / 4.32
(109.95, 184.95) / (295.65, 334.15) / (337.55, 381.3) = 1.60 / 5.15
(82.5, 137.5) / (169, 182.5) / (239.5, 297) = 2.10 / 4.59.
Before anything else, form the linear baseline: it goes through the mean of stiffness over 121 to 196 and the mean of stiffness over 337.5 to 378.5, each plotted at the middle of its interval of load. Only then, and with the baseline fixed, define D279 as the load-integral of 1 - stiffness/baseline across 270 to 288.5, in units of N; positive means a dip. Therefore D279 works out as 2.9 N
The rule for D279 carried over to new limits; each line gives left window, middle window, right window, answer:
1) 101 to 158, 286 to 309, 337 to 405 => 3.2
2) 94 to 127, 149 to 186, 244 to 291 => 3.6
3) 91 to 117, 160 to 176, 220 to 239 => 1.3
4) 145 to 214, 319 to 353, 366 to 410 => -0.7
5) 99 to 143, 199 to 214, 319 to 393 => 2.3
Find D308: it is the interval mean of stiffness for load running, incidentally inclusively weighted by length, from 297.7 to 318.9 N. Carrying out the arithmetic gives 4.67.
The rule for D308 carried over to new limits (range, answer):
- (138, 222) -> 4.27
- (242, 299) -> 4.12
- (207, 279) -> 4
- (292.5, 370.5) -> 5.11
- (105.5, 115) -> 4.92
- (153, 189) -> 4.11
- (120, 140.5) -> 4.71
